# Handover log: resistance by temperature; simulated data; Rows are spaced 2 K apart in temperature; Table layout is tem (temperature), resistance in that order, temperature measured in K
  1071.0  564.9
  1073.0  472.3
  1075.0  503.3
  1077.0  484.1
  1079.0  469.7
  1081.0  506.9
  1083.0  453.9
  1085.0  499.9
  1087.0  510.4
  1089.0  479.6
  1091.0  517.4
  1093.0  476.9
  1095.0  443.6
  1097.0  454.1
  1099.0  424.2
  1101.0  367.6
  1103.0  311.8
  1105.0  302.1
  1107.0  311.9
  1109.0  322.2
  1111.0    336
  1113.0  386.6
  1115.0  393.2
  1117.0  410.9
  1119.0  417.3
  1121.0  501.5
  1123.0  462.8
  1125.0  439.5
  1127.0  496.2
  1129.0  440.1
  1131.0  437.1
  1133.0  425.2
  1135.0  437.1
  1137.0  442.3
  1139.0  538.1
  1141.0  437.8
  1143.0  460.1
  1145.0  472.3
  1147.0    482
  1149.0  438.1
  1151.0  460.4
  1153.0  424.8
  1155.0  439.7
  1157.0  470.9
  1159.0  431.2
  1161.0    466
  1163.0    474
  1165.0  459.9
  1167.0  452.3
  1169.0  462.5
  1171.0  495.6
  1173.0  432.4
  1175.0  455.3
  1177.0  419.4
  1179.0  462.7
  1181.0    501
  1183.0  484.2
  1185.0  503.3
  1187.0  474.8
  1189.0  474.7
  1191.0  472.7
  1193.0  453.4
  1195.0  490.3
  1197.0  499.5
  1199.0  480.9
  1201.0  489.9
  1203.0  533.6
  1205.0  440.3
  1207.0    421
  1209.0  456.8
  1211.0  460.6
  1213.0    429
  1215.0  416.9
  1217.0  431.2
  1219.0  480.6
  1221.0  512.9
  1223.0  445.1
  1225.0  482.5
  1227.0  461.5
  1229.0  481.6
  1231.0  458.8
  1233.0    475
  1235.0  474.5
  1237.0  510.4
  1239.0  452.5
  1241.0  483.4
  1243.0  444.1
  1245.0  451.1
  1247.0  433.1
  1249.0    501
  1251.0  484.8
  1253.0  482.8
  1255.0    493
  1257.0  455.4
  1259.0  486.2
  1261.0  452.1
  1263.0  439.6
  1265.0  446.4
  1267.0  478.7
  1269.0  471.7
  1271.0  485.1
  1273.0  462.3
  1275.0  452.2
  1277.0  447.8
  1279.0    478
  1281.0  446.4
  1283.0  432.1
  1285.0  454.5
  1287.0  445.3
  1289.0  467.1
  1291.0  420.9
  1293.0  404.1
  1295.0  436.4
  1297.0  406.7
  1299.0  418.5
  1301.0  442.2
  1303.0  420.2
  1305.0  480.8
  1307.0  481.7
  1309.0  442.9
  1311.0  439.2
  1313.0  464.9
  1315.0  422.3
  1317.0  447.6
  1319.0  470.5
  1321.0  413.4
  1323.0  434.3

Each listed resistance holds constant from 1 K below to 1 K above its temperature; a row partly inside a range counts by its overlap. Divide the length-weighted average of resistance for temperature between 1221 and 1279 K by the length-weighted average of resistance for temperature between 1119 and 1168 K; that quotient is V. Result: 1.03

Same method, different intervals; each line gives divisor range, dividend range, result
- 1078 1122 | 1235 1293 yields 1.09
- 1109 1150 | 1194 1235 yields 1.06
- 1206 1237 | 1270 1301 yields 0.96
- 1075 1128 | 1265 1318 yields 1.04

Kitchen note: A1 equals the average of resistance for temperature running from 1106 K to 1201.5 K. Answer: 450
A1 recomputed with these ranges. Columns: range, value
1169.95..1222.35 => 468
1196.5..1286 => 466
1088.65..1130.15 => 413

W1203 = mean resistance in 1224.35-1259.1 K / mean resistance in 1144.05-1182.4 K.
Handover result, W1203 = 1.0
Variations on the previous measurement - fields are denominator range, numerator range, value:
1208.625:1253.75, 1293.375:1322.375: 0.95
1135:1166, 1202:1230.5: 1.00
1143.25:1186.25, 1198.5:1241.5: 1.01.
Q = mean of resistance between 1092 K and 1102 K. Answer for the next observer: 433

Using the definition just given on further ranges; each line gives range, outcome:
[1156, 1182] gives 460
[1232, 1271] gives 470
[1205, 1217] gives 437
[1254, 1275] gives 466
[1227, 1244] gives 472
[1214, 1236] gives 466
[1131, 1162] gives 454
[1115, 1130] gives 449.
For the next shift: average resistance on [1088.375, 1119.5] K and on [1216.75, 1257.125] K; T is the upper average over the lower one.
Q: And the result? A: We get 1.19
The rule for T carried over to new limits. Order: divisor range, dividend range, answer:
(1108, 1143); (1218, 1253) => 1.10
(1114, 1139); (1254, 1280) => 1.04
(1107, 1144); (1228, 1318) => 1.06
